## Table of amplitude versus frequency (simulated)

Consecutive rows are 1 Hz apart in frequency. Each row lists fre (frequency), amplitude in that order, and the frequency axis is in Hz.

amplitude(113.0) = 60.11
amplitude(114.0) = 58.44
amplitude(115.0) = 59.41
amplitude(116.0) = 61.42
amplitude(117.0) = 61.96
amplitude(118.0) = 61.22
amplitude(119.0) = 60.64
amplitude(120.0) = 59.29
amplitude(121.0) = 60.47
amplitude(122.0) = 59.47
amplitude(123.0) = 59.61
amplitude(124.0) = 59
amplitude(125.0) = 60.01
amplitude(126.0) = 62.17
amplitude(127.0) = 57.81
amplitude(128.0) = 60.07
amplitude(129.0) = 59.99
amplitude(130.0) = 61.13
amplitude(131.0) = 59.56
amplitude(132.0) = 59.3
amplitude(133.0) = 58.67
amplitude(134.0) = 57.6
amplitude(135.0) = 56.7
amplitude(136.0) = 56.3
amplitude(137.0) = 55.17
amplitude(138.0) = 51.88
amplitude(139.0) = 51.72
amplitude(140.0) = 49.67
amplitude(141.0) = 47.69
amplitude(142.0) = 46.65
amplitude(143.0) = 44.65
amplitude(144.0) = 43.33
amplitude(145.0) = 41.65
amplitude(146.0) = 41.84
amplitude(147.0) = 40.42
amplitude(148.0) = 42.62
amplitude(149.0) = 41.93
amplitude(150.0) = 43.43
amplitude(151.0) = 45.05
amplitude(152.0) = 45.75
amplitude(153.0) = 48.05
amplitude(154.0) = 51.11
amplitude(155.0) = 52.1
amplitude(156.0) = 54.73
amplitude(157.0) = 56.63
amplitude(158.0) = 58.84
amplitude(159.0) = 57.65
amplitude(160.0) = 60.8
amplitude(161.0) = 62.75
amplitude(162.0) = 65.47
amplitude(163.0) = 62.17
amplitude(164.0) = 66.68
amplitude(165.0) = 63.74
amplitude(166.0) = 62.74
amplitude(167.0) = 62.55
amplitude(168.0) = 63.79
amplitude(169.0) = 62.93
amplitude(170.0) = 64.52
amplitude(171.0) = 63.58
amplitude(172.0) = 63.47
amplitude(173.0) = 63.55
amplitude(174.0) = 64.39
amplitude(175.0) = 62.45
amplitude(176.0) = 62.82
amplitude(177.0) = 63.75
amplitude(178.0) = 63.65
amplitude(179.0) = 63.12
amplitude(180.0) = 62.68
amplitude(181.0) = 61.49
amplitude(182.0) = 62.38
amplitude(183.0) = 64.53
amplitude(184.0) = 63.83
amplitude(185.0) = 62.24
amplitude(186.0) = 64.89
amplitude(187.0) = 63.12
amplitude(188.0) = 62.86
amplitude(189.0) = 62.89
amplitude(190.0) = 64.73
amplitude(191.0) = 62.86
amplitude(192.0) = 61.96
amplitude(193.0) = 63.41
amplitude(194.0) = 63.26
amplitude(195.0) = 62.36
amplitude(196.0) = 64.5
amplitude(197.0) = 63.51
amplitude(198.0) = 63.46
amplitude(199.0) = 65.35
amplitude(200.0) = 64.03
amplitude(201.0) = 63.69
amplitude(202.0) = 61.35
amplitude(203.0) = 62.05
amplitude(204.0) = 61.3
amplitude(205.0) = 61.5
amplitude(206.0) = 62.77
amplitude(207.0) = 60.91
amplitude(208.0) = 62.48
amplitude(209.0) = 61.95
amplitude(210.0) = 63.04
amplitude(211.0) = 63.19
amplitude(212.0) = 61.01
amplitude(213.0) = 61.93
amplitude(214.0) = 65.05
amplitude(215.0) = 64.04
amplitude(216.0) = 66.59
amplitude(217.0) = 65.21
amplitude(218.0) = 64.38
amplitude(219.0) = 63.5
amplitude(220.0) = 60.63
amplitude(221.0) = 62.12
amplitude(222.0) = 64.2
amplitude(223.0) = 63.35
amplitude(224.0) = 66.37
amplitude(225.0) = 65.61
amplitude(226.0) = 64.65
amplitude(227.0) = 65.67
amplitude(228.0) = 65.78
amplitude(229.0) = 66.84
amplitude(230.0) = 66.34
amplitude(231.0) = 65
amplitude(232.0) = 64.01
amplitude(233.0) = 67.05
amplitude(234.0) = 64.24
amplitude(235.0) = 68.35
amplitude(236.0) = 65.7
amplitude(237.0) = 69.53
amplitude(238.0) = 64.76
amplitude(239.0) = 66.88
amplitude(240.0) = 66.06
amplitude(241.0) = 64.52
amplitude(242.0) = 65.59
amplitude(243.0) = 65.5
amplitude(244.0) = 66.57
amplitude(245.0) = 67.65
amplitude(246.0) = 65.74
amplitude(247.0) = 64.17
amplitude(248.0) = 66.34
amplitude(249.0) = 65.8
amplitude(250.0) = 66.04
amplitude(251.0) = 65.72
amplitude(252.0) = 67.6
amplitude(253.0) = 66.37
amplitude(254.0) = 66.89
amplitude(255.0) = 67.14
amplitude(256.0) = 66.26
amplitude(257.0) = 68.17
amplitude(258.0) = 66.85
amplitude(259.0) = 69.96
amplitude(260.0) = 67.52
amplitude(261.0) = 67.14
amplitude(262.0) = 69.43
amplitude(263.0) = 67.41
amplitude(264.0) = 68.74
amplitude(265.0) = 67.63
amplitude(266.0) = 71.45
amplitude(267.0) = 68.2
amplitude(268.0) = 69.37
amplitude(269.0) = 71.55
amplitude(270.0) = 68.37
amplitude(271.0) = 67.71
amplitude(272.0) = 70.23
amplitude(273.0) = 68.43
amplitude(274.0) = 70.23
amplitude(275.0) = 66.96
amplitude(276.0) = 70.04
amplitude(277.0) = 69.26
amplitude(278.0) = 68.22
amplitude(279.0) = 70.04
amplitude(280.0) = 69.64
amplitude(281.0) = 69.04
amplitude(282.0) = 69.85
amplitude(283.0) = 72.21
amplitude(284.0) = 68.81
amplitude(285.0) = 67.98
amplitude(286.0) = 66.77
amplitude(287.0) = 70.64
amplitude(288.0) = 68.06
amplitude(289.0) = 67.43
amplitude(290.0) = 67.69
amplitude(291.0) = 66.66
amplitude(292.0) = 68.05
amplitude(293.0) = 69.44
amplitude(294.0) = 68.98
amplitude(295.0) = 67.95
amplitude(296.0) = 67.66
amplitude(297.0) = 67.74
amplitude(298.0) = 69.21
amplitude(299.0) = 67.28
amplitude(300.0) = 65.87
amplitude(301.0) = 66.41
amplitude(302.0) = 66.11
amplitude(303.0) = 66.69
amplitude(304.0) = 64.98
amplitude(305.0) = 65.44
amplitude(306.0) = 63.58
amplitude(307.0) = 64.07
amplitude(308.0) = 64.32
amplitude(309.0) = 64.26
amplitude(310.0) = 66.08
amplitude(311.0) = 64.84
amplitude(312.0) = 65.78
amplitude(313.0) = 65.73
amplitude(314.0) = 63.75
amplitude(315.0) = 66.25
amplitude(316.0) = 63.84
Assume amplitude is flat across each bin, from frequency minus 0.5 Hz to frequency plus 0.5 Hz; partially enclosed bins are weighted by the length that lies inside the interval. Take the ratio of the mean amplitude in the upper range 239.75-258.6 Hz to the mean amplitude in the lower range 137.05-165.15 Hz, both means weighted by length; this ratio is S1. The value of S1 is 1.29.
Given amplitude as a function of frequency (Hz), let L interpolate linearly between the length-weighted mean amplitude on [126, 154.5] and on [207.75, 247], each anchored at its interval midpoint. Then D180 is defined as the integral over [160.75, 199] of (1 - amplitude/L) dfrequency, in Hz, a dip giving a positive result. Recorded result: -4.15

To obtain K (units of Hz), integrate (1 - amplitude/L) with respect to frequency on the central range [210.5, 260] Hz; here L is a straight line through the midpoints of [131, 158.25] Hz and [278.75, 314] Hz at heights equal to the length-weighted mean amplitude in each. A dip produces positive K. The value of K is -4.4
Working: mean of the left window 49.9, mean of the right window 67.2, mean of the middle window 65.5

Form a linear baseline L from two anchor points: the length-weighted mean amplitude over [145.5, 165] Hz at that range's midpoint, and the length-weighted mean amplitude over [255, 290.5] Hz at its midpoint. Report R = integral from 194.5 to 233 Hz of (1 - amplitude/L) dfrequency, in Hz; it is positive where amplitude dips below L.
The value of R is -1.89 Hz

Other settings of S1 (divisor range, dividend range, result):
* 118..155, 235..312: 1.28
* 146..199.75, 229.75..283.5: 1.13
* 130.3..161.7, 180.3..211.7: 1.23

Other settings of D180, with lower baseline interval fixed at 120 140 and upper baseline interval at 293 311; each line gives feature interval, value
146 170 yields 1.71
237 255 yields -0.71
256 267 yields -0.67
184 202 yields -0.69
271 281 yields -0.63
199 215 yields -0.21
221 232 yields -0.43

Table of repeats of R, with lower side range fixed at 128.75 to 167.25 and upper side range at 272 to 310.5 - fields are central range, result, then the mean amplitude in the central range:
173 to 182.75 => -1.14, 63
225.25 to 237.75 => -0.87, 66.1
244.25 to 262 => -0.81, 66.9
